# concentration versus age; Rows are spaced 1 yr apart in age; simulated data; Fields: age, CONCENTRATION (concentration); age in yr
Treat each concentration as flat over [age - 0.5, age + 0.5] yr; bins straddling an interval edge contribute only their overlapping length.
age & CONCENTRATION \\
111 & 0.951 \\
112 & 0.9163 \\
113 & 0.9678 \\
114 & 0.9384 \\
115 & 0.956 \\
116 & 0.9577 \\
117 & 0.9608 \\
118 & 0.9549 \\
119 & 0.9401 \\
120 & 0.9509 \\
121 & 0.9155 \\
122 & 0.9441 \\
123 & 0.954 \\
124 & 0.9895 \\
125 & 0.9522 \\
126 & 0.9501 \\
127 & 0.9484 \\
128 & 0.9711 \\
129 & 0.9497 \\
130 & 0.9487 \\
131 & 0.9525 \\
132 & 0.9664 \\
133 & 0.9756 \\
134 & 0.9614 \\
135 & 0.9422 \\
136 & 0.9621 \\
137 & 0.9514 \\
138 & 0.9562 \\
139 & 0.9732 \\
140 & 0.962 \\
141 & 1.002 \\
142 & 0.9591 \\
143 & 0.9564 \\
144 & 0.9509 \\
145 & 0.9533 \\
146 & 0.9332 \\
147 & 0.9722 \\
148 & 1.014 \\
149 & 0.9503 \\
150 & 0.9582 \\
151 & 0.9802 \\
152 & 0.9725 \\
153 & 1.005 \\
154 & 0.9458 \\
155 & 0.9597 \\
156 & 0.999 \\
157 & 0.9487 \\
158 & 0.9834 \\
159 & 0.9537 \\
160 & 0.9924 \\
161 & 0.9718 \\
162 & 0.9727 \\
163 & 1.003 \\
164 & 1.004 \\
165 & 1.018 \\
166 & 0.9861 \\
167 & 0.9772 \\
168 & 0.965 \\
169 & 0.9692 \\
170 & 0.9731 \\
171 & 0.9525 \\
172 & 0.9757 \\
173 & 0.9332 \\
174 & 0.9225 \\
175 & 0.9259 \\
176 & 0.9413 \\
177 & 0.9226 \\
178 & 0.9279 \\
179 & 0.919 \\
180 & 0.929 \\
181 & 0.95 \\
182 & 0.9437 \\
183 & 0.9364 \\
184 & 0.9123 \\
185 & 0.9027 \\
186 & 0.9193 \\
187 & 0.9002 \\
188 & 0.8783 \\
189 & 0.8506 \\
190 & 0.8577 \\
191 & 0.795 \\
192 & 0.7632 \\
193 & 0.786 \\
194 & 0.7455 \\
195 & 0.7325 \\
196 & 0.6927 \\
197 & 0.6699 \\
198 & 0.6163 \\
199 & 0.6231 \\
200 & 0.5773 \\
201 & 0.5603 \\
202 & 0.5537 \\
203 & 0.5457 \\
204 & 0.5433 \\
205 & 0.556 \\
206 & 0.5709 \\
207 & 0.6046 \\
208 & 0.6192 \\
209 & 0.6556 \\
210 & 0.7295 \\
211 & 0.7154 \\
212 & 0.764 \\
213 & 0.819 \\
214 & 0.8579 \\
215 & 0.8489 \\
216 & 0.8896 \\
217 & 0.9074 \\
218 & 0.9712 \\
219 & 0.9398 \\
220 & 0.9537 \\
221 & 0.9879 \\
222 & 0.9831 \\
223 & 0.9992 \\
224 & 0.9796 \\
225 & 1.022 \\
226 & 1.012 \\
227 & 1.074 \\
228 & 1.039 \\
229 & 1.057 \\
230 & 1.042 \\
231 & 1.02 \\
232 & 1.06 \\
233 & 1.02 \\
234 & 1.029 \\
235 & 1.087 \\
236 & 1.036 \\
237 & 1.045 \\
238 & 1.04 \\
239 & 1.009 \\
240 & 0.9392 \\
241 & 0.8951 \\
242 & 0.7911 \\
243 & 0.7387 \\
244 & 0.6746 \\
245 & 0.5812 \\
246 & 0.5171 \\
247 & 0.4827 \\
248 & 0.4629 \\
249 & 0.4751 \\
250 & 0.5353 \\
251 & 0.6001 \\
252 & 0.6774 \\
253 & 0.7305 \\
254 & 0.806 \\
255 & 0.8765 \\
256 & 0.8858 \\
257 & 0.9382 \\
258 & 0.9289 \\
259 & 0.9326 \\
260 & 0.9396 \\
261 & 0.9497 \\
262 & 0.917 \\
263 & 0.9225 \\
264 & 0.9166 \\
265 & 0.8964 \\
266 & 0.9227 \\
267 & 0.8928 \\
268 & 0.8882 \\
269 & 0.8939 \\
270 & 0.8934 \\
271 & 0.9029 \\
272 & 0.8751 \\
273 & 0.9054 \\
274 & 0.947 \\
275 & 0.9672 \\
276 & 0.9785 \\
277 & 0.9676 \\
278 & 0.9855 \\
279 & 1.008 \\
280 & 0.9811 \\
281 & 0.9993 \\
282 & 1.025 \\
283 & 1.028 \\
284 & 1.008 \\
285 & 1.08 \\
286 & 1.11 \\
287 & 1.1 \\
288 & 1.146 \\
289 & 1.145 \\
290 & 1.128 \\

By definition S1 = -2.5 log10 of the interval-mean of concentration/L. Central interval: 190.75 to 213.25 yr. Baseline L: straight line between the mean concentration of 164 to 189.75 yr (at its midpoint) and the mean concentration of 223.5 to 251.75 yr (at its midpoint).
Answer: 0.35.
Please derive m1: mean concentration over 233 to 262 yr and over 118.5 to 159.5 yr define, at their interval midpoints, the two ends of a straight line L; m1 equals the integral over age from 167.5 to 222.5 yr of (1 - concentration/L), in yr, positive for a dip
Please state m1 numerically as 4.3 yr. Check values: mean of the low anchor 0.961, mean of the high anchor 0.813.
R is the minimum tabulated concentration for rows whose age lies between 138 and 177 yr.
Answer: 0.9225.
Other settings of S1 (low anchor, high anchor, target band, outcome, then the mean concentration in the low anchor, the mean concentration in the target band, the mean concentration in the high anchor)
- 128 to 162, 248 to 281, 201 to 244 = 0.034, 0.966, 0.874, 0.869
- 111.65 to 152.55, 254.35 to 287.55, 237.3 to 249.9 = 0.311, 0.958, 0.717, 0.953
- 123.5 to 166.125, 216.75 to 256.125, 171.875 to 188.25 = 0.008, 0.969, 0.925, 0.874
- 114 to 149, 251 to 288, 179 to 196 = 0.107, 0.958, 0.859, 0.934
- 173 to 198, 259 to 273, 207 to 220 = 0.090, 0.86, 0.807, 0.909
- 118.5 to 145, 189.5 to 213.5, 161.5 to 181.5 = -0.205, 0.957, 0.958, 0.671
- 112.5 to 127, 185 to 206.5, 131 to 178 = -0.155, 0.952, 0.966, 0.706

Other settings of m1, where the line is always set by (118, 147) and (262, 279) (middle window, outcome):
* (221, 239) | -1.9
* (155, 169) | -0.5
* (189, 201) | 2.9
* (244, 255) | 3.9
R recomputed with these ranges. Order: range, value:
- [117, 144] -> 0.9155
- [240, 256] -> 0.4629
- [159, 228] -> 0.5433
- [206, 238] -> 0.5709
